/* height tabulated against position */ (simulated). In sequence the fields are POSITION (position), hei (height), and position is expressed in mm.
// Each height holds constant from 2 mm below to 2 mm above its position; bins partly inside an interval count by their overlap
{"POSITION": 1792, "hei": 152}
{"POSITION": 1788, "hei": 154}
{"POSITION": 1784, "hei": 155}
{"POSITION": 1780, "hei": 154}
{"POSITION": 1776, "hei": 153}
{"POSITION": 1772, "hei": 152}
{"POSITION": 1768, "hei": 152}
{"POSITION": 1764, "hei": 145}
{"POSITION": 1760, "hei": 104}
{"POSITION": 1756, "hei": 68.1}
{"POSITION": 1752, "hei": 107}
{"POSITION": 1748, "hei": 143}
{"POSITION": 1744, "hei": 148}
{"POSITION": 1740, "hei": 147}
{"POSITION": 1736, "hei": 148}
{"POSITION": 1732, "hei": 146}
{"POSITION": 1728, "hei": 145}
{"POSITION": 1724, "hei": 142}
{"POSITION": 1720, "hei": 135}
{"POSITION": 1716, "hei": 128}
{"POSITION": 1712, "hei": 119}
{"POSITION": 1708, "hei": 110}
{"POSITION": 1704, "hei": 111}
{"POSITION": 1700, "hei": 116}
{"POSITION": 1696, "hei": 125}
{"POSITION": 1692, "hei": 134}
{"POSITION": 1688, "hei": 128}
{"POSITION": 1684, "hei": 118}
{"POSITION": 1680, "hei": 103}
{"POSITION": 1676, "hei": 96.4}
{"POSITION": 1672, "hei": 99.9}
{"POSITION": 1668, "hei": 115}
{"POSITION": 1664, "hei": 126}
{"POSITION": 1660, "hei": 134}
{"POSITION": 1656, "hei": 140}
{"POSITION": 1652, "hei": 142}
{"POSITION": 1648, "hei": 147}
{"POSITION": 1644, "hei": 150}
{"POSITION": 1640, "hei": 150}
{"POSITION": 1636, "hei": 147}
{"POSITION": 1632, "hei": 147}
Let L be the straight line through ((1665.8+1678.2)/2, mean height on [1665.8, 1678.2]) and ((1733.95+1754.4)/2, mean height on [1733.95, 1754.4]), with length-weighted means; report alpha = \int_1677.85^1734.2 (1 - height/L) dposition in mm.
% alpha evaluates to -2.8 mm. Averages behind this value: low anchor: 104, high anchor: 137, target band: 126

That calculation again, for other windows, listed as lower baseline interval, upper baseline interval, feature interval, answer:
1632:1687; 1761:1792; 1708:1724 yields 1.4 mm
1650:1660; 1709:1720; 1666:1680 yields 3.3 mm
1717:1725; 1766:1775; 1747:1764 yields 4.5 mm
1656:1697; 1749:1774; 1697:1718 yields 0.5 mm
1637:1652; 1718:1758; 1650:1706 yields 8.6 mm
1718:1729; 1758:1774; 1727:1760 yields 2.4 mm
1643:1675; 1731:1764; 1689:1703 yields 0.5 mm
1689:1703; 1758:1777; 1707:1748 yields -1.9 mm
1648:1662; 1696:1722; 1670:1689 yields 3.3 mm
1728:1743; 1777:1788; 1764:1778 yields 0.1 mm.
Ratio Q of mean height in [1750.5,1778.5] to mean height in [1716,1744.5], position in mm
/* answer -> 0.89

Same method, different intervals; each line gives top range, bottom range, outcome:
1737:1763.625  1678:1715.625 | 1.03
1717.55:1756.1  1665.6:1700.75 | 1.18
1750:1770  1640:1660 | 0.80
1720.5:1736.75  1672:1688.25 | 1.33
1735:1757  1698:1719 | 1.09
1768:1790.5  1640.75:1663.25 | 1.08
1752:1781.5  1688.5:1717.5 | 1.08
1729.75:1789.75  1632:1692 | 1.07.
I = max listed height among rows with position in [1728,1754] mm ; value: 148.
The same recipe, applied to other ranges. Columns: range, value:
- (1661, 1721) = 135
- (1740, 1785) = 155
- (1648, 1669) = 147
